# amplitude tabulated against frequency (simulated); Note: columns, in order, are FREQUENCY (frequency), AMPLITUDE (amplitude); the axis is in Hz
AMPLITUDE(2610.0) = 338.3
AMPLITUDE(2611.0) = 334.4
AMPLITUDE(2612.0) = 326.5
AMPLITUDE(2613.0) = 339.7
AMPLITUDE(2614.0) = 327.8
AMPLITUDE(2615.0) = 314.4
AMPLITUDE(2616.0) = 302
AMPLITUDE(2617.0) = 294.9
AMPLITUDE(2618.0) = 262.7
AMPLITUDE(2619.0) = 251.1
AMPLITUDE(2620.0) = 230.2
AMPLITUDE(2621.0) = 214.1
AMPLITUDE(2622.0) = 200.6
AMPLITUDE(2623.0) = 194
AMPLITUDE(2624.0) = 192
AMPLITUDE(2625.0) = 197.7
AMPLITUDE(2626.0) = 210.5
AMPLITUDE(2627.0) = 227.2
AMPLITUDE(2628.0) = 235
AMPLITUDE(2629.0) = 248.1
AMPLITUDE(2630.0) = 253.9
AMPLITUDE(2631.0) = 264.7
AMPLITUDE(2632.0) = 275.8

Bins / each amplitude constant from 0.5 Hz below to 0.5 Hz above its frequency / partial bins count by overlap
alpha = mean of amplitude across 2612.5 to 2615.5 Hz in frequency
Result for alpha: 327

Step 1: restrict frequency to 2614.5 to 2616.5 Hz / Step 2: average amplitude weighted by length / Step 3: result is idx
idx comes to 308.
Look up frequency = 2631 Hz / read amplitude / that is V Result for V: 264.7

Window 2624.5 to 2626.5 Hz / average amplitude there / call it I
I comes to 204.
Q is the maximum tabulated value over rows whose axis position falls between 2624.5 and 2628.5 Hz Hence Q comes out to 235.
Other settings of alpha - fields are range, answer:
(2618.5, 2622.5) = 224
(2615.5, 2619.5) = 278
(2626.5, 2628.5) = 231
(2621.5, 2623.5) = 197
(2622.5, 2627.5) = 204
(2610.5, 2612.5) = 330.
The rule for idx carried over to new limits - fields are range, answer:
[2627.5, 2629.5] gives 242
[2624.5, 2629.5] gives 224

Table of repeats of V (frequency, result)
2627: 227.2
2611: 334.4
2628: 235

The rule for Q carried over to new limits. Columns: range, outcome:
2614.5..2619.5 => 314.4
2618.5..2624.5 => 251.1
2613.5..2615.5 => 327.8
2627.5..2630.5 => 253.9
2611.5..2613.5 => 339.7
